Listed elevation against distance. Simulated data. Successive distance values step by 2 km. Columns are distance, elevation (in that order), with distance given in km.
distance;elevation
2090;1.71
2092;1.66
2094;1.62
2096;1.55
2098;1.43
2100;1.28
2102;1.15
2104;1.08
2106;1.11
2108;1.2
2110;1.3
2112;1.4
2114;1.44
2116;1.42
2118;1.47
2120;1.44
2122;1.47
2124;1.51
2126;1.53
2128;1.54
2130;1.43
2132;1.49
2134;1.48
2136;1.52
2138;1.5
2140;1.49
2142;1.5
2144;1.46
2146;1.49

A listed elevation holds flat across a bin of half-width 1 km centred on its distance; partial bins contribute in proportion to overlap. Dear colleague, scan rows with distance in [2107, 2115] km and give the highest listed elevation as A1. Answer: 1.44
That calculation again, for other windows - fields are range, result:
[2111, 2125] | 1.51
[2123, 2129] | 1.54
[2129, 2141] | 1.52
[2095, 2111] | 1.55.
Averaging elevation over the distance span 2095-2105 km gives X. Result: 1.3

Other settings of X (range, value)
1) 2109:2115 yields 1.38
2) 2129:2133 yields 1.46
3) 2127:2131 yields 1.48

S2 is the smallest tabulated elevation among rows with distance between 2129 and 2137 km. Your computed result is 1.43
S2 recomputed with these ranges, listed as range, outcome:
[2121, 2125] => 1.47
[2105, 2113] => 1.11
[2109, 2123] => 1.3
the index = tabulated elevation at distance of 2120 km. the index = 1.44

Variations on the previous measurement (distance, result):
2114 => 1.44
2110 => 1.3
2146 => 1.49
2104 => 1.08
